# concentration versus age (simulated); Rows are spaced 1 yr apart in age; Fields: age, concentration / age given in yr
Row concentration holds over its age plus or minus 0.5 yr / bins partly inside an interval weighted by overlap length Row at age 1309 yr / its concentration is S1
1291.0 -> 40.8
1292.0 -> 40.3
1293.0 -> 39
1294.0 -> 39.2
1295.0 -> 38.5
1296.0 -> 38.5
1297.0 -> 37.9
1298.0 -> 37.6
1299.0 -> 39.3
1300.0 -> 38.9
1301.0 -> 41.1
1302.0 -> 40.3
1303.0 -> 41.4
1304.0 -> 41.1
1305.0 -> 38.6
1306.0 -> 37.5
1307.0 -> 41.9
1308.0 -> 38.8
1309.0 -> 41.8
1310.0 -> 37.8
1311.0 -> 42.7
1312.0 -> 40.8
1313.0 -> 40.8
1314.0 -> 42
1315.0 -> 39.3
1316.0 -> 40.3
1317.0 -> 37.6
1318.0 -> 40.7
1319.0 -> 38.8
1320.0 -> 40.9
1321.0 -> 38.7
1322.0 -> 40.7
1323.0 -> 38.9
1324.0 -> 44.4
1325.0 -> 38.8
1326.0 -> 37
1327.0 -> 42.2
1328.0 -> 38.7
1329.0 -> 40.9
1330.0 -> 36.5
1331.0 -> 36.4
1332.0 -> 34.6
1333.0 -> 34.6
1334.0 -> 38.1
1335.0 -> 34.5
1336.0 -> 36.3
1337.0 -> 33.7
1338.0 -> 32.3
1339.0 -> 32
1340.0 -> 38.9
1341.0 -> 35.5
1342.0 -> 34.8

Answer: 41.8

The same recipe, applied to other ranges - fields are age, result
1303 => 41.4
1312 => 40.8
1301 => 41.1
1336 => 36.3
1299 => 39.3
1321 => 38.7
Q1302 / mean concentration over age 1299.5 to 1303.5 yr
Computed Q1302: 40.4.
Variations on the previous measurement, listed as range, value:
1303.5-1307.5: 39.8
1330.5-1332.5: 35.5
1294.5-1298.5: 38.1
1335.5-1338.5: 34.1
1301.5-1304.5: 40.9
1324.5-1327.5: 39.3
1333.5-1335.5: 36.3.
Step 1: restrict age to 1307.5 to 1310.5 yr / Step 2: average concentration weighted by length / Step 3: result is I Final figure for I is 39.5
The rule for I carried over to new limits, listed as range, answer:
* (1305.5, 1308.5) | 39.4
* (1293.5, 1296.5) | 38.7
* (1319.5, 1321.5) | 39.8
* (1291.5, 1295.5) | 39.2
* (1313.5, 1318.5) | 40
